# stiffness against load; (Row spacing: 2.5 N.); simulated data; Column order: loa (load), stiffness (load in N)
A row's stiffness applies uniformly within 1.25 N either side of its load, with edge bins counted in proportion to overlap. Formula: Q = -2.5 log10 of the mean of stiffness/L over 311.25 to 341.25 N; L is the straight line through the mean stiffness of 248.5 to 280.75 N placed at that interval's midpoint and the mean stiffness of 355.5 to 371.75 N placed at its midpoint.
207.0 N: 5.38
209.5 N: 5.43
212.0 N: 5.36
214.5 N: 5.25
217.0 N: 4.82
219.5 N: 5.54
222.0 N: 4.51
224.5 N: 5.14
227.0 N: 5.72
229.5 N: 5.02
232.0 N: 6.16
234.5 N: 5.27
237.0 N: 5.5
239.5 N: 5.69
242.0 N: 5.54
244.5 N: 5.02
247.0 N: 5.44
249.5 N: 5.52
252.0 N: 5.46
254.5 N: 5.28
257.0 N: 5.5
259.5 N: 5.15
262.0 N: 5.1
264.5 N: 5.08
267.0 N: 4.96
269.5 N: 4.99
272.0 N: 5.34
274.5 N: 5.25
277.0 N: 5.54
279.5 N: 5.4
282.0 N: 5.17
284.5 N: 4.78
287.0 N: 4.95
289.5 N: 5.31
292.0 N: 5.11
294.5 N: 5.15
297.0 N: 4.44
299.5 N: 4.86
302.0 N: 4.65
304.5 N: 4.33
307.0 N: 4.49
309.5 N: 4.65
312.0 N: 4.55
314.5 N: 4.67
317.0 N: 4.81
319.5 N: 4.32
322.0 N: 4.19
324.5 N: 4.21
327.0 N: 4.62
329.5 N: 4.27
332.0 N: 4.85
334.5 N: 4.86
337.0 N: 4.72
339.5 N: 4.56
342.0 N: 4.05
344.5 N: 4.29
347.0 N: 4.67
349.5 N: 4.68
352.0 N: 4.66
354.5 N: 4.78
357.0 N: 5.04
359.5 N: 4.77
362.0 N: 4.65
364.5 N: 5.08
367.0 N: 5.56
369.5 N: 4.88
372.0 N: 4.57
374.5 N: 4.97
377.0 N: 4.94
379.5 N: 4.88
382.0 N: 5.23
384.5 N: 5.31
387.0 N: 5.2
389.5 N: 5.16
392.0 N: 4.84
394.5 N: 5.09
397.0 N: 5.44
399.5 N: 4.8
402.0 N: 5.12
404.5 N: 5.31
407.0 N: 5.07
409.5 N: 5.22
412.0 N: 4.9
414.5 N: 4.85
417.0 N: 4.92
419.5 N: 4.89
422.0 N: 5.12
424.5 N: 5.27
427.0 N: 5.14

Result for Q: 0.12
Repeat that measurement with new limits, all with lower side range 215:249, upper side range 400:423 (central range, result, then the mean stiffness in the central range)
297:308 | 0.14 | 4.57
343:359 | 0.10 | 4.68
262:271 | 0.05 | 5.03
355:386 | 0.03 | 4.99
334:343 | 0.14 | 4.54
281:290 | 0.05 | 5.03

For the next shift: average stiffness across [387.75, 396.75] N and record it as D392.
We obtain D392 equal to 5.08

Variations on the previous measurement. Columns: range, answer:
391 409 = 5.1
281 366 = 4.68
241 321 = 5.02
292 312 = 4.67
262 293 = 5.15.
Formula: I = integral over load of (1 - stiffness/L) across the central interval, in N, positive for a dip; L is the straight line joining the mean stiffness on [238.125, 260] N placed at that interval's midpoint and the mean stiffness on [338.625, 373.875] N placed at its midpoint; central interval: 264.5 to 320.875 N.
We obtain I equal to 2.6 N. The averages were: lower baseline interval 5.41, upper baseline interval 4.74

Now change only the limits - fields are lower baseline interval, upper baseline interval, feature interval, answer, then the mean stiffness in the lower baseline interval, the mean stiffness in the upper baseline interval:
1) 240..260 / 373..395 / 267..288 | 0.6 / 5.38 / 5.06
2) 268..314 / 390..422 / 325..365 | 2.8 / 4.94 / 5.04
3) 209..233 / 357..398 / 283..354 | 6.8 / 5.28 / 5.03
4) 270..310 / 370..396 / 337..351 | 1.5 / 4.97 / 5.02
